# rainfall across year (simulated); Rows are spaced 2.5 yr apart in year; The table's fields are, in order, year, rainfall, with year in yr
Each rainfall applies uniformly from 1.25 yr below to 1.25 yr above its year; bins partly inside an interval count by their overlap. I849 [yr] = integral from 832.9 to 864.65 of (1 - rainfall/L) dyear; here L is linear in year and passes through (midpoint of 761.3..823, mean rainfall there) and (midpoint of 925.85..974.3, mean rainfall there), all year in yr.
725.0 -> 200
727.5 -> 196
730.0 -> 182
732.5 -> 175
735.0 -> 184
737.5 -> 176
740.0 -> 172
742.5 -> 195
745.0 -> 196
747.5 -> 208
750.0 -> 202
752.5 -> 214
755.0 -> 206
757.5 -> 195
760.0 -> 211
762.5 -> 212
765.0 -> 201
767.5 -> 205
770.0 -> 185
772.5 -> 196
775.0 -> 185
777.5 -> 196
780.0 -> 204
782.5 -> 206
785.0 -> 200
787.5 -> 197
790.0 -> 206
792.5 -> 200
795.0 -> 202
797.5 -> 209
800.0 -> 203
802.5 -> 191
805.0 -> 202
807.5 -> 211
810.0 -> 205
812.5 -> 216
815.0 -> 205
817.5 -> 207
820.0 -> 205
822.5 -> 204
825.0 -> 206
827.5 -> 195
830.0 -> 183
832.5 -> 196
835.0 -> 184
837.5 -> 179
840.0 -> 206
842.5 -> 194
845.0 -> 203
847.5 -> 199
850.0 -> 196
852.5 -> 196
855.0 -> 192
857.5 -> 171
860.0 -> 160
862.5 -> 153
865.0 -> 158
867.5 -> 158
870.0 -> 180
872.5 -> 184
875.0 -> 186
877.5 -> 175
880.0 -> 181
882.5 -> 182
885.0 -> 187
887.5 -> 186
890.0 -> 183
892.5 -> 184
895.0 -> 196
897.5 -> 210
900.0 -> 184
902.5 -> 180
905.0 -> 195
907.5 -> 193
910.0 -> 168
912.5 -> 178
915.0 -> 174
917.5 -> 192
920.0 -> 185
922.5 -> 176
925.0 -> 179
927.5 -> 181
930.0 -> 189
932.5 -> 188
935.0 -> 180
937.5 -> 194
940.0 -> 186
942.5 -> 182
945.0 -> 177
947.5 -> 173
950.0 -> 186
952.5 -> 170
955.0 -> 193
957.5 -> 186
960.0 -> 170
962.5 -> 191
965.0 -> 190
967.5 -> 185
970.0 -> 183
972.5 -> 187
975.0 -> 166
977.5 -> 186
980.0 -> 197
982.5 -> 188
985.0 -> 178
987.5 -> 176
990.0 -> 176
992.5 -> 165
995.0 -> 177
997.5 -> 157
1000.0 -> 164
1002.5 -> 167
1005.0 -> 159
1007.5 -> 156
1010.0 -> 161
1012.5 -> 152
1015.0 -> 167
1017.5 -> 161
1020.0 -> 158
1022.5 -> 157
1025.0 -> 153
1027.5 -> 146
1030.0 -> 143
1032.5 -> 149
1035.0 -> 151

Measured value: 1.6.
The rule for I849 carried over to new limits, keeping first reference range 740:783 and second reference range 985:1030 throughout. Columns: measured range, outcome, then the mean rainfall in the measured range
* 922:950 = -1.6 yr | 183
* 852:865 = 0.9 yr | 172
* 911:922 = -0.3 yr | 182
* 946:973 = -2.2 yr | 183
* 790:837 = -2.2 yr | 201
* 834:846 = -0.3 yr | 193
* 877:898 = -0.7 yr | 187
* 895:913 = -1.0 yr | 188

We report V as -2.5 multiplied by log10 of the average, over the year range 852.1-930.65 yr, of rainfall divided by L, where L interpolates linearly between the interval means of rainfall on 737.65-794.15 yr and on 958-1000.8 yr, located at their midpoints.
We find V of 0.037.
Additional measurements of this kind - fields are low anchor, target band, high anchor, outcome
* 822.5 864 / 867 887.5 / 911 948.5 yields 0.03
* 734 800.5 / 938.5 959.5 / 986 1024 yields -0.06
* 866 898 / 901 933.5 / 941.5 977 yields 0.00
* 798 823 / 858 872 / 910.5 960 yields 0.19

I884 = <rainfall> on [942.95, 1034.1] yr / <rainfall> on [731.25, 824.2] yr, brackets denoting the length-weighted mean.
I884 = 0.86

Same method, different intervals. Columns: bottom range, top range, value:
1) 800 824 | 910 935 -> 0.89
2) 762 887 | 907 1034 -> 0.90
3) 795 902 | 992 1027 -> 0.84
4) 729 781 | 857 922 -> 0.92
